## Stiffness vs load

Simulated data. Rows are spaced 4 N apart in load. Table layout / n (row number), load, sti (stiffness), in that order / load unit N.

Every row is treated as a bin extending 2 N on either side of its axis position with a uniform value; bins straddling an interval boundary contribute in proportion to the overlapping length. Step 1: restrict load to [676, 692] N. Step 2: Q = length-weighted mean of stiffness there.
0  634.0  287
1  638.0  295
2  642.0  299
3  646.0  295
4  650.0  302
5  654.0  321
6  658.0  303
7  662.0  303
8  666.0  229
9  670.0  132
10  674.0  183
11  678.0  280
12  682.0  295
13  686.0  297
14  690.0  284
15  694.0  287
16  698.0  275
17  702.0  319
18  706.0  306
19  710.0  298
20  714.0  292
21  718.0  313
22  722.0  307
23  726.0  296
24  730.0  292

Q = 289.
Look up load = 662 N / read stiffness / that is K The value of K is 303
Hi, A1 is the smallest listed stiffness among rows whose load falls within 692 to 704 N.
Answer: 275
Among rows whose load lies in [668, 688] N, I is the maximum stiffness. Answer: 297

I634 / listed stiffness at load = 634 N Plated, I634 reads 287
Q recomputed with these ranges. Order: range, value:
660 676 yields 212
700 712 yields 308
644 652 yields 298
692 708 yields 297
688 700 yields 282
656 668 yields 278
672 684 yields 253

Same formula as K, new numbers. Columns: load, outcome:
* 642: 299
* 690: 284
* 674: 183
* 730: 292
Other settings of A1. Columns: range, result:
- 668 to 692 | 132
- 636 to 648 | 295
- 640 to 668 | 229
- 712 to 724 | 292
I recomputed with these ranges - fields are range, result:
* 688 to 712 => 319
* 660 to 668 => 303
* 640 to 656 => 321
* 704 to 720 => 313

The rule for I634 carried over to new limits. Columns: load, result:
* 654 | 321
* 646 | 295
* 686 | 297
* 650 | 302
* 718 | 313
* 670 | 132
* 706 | 306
